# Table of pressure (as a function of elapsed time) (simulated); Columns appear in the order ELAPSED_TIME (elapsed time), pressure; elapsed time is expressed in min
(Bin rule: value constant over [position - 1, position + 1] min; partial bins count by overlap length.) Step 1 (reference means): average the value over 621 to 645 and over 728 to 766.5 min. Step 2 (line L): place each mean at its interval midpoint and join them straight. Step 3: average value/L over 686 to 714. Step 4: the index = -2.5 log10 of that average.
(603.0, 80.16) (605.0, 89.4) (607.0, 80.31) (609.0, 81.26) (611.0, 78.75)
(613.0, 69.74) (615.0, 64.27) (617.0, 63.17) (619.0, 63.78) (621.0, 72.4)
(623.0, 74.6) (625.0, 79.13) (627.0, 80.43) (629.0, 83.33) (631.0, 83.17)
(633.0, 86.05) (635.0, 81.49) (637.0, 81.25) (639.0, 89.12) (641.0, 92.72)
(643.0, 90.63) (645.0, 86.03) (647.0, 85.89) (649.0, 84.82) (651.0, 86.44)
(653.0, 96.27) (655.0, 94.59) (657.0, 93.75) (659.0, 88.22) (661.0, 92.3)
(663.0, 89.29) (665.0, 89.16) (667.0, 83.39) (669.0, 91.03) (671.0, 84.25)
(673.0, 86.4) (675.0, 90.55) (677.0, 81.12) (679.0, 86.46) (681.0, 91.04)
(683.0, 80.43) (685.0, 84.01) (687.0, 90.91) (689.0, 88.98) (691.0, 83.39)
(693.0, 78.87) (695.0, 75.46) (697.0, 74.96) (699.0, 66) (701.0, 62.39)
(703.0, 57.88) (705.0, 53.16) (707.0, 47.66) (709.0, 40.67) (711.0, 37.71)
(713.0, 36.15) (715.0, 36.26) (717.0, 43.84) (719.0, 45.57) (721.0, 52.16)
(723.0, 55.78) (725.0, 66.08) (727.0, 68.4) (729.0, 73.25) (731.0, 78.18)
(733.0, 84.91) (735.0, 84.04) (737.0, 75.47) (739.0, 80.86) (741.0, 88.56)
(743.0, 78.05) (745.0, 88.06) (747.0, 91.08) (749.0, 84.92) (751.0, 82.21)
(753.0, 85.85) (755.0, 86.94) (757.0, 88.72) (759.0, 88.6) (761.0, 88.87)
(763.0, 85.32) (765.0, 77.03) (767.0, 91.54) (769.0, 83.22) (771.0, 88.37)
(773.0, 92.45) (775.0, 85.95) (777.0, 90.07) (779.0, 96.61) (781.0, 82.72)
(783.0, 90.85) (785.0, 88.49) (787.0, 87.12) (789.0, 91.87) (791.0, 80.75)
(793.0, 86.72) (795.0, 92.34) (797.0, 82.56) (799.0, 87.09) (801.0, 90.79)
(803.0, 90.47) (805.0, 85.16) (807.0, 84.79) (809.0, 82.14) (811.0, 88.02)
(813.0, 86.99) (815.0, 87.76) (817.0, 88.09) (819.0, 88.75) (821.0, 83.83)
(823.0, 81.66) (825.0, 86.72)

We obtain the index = 0.293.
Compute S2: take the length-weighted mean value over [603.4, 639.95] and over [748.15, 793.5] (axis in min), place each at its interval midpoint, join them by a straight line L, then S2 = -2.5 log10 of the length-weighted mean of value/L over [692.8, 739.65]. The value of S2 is 0.34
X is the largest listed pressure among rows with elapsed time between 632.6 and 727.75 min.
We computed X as 96.27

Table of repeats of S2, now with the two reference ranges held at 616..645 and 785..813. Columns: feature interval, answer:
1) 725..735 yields 0.11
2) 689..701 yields 0.10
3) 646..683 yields -0.09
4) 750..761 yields -0.02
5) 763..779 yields -0.02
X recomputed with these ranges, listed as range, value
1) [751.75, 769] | 91.54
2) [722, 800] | 96.61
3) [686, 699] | 90.91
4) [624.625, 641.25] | 92.72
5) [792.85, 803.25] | 92.34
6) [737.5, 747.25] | 91.08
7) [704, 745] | 88.56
